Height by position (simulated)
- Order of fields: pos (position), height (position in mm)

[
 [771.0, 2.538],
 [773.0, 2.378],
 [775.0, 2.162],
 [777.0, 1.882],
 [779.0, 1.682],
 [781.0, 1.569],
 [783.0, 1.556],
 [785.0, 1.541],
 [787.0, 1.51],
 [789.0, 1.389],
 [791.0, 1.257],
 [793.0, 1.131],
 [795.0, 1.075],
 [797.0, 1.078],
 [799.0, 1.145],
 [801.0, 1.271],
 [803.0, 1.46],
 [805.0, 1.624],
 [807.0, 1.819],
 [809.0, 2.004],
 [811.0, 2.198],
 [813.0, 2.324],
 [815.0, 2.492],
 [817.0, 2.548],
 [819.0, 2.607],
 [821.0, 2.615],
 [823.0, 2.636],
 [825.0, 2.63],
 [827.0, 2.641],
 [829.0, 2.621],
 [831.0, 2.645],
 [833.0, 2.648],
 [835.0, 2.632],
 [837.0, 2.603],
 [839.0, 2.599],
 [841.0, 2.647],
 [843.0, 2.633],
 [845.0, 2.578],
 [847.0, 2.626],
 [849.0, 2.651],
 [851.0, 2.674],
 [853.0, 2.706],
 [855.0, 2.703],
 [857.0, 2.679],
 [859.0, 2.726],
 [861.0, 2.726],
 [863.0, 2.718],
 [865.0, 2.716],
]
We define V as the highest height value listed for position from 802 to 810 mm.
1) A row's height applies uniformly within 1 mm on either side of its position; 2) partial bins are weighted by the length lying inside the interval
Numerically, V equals 2.004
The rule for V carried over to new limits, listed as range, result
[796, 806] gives 1.624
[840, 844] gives 2.647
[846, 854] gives 2.706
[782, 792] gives 1.556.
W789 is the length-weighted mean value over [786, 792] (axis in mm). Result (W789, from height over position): 1.39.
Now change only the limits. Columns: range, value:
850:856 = 2.69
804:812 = 1.91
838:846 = 2.61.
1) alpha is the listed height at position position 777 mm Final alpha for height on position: 1.882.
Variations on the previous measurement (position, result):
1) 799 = 1.145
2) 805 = 1.624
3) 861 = 2.726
